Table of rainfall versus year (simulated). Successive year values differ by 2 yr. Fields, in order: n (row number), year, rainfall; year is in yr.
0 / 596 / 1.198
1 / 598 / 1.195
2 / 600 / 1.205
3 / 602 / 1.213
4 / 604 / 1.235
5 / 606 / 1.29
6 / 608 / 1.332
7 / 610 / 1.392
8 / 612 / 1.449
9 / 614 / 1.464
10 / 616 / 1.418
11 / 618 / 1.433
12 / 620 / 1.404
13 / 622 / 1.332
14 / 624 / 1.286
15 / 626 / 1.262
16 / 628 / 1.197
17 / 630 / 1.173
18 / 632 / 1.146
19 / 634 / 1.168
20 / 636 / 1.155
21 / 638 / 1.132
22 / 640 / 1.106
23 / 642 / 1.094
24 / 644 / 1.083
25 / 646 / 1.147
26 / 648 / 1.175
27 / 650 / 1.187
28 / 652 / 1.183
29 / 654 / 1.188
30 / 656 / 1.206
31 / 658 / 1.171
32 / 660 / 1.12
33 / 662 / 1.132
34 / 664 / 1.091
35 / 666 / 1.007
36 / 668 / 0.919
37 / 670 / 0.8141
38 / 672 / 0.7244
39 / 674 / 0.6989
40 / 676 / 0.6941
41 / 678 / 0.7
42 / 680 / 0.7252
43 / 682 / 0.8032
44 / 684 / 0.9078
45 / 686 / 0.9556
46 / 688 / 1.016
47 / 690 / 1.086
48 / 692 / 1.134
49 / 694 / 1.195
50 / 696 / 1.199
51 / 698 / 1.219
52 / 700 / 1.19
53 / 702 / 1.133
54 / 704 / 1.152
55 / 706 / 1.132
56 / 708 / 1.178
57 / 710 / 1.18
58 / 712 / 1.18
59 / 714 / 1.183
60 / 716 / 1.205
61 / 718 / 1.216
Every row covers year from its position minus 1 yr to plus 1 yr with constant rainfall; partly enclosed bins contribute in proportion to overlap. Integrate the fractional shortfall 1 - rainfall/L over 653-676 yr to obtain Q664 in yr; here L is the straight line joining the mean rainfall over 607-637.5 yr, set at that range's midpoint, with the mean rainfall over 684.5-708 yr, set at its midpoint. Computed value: 4.0 yr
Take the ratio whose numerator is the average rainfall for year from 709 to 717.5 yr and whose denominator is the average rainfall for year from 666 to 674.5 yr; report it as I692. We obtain 1.45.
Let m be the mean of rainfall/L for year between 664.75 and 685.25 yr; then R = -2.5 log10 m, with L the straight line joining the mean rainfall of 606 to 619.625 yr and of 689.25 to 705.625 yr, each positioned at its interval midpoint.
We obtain 0.46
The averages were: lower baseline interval 1.41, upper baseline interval 1.16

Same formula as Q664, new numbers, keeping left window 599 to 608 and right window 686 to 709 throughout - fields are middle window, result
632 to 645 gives 0.89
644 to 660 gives 0.29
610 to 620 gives -1.61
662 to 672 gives 1.90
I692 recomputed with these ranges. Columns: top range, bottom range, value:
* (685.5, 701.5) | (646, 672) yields 1.04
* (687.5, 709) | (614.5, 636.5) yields 0.90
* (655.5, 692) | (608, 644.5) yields 0.74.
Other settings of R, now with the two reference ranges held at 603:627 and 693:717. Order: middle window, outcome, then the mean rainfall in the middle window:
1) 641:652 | 0.14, 1.14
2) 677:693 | 0.31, 0.916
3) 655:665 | 0.11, 1.14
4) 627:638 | 0.14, 1.16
